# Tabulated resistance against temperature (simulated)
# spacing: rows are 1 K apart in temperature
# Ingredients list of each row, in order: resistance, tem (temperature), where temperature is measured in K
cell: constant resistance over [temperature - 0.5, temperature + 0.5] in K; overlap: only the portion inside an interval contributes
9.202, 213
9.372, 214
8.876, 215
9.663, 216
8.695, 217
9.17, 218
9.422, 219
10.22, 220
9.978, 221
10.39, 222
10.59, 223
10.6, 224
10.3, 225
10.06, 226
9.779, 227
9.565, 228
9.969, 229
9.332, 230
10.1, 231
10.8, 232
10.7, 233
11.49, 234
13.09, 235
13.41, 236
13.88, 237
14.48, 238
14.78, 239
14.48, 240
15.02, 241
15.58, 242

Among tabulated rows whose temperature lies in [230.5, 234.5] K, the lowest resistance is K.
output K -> 10.1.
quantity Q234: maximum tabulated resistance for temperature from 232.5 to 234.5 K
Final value 11.49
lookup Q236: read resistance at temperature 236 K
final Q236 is 13.41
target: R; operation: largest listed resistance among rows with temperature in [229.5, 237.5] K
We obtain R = 13.88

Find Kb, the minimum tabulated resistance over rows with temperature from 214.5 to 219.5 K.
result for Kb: 8.695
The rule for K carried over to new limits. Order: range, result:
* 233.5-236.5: 11.49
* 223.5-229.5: 9.565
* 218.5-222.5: 9.422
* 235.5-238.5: 13.41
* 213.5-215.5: 8.876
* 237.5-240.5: 14.48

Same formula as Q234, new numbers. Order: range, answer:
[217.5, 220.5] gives 10.22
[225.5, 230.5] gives 10.06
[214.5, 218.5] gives 9.663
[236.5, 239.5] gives 14.78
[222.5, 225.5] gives 10.6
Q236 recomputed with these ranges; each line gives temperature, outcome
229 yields 9.969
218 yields 9.17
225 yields 10.3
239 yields 14.78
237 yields 13.88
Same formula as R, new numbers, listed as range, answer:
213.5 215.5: 9.372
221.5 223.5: 10.59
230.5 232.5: 10.8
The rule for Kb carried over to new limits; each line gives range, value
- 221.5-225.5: 10.3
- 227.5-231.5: 9.332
